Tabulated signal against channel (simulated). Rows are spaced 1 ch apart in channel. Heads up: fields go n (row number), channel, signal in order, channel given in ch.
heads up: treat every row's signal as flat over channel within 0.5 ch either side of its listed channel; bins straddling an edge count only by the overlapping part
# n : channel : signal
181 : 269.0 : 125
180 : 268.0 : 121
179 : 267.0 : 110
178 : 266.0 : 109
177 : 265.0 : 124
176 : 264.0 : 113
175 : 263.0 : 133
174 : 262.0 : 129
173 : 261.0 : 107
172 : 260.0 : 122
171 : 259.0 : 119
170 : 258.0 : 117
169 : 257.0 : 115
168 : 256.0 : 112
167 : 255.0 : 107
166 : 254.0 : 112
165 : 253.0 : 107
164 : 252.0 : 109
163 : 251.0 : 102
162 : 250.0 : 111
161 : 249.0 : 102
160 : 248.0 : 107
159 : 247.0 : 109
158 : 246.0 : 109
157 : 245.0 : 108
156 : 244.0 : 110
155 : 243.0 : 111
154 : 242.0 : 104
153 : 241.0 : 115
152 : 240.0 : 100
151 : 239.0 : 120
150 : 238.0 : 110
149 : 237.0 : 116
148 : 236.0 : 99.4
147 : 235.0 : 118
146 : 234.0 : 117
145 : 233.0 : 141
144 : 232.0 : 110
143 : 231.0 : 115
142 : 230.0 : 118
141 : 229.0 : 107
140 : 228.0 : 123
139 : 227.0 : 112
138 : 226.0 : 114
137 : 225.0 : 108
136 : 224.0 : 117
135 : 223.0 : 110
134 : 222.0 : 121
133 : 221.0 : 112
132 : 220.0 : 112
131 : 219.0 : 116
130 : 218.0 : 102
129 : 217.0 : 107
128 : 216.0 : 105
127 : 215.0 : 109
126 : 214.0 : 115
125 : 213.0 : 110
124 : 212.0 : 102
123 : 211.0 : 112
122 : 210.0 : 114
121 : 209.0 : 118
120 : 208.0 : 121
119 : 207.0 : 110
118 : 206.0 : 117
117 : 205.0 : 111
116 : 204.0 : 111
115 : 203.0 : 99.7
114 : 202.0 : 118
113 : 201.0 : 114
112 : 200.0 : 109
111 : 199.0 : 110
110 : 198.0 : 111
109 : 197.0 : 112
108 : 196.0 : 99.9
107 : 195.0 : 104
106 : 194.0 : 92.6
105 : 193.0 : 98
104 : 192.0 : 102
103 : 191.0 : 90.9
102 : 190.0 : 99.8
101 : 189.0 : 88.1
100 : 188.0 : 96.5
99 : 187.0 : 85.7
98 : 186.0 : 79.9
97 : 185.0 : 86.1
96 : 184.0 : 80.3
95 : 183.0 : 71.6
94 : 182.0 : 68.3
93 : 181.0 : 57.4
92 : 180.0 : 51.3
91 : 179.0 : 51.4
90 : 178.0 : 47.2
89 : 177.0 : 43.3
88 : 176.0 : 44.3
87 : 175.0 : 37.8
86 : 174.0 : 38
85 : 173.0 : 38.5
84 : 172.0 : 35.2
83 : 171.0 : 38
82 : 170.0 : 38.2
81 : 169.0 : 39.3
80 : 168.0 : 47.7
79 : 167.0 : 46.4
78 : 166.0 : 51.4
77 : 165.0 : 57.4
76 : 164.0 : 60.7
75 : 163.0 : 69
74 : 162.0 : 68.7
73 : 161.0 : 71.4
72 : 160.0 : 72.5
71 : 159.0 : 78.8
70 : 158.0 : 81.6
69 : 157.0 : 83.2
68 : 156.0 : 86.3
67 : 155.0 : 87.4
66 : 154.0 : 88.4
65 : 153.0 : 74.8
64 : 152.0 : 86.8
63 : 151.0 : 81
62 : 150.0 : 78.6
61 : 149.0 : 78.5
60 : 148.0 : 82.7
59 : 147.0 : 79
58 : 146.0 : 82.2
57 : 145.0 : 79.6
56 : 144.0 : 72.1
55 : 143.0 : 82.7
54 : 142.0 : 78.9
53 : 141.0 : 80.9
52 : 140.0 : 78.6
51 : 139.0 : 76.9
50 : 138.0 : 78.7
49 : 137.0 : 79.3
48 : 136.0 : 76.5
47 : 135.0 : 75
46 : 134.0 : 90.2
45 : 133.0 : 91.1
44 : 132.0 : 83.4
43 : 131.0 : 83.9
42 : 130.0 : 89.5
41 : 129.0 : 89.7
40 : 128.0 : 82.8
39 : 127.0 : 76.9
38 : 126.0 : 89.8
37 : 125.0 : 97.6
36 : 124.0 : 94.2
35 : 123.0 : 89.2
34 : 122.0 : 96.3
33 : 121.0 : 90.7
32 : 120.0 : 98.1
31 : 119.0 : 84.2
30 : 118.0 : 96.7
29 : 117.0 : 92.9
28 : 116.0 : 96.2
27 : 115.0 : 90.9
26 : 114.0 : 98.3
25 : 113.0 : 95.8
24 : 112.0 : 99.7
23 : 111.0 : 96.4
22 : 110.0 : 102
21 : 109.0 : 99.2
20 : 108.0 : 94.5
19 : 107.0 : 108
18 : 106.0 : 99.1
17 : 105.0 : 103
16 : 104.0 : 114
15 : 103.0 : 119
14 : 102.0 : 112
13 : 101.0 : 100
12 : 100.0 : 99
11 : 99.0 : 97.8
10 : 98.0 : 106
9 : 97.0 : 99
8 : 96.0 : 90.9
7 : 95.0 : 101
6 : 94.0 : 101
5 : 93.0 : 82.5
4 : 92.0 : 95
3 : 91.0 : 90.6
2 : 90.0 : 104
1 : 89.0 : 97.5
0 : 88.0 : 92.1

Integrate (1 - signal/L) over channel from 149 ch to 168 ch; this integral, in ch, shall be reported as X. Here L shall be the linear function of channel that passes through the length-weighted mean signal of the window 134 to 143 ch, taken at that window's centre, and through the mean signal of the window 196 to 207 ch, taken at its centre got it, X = 3.34 ch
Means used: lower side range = 79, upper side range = 111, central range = 73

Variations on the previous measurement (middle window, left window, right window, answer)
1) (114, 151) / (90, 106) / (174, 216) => 4.74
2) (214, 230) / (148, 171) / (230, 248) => -1.36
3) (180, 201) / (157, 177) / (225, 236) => -3.84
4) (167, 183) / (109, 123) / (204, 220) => 9.01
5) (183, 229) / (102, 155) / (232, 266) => -0.58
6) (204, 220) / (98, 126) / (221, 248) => -0.13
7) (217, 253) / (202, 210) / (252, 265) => 0.93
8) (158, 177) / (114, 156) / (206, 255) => 8.38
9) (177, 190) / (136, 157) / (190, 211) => 3.63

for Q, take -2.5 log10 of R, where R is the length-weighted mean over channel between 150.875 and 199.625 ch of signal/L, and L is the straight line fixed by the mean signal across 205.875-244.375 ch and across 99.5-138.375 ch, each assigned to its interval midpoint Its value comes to 0.399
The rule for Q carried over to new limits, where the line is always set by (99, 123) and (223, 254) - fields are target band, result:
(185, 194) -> 0.159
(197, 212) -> -0.038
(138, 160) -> 0.264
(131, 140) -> 0.240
